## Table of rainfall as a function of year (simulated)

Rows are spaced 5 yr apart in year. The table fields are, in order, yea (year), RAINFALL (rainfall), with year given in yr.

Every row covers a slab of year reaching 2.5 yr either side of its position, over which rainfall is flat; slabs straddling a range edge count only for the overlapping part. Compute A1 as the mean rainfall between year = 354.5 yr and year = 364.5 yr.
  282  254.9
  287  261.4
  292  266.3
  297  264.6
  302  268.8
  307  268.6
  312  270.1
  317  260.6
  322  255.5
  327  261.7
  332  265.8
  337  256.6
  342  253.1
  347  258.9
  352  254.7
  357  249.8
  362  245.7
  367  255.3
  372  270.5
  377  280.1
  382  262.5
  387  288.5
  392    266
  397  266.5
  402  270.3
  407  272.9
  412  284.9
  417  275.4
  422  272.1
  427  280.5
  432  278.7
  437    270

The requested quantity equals 248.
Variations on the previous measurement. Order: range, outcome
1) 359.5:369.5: 250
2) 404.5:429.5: 277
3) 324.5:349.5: 259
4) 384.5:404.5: 273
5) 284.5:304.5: 265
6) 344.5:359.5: 254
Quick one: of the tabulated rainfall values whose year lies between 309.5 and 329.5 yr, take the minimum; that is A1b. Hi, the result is 255.5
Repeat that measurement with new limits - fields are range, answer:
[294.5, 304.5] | 264.6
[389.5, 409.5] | 266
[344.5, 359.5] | 249.8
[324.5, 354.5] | 253.1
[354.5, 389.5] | 245.7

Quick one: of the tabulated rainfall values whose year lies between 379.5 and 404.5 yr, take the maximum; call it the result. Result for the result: 288.5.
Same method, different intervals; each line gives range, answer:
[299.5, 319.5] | 270.1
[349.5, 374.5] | 270.5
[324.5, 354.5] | 265.8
